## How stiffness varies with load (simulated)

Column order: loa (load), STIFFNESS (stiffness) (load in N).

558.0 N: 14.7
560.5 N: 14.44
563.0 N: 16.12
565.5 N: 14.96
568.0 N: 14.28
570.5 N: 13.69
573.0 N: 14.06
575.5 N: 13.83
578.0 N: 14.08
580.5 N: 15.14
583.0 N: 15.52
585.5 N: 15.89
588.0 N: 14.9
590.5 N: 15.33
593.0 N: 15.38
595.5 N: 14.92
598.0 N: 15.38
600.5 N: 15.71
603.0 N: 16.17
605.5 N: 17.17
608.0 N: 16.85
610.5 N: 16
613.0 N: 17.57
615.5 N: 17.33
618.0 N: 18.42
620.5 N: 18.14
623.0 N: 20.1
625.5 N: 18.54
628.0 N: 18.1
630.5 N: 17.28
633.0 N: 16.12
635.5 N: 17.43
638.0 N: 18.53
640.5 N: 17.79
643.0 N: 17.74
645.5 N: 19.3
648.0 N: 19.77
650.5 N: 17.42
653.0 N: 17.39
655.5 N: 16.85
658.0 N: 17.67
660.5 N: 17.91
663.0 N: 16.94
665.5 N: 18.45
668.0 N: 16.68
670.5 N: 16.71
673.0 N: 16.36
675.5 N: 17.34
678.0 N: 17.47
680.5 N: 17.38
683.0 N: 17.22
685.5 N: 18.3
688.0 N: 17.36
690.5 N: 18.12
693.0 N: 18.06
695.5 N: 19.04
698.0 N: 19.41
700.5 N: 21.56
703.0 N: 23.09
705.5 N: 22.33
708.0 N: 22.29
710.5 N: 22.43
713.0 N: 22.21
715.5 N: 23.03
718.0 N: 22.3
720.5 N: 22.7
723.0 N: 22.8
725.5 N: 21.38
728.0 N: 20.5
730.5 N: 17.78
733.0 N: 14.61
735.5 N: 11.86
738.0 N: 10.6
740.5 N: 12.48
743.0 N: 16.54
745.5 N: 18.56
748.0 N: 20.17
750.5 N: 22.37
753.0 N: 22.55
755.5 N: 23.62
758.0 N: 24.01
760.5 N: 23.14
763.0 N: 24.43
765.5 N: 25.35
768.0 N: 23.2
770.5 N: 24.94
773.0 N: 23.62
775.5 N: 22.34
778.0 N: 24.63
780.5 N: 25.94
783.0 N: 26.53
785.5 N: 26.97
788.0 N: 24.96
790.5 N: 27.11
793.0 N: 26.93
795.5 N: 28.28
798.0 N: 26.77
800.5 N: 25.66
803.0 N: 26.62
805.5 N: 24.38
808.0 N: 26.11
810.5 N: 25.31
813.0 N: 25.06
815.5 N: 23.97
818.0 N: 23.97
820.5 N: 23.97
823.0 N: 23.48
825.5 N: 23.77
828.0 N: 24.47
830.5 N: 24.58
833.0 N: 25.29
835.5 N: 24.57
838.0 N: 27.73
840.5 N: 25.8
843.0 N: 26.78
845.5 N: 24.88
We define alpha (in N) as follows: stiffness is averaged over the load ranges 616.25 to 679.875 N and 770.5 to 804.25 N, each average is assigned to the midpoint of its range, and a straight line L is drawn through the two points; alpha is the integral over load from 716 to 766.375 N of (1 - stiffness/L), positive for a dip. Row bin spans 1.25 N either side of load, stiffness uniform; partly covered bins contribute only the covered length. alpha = 7.1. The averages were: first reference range 17.8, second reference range 25.8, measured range 19.9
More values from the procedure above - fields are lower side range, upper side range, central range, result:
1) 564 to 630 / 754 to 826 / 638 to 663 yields 0.8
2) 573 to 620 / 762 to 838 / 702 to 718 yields -1.1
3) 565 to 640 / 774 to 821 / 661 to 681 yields 2.4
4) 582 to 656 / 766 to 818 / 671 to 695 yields 3.2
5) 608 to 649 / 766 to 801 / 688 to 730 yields 1.5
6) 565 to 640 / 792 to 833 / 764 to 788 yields -1.2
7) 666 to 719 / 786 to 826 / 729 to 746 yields 5.7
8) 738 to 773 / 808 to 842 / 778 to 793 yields -2.2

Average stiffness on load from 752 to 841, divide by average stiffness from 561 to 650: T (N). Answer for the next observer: 1.52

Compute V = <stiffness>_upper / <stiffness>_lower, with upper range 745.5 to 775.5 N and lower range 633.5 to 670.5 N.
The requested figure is 1.3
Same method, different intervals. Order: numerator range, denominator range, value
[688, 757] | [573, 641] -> 1.19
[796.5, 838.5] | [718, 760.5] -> 1.31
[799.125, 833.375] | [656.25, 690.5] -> 1.42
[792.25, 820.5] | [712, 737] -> 1.29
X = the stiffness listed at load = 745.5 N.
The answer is 18.56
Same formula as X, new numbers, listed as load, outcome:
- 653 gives 17.39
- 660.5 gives 17.91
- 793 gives 26.93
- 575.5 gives 13.83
